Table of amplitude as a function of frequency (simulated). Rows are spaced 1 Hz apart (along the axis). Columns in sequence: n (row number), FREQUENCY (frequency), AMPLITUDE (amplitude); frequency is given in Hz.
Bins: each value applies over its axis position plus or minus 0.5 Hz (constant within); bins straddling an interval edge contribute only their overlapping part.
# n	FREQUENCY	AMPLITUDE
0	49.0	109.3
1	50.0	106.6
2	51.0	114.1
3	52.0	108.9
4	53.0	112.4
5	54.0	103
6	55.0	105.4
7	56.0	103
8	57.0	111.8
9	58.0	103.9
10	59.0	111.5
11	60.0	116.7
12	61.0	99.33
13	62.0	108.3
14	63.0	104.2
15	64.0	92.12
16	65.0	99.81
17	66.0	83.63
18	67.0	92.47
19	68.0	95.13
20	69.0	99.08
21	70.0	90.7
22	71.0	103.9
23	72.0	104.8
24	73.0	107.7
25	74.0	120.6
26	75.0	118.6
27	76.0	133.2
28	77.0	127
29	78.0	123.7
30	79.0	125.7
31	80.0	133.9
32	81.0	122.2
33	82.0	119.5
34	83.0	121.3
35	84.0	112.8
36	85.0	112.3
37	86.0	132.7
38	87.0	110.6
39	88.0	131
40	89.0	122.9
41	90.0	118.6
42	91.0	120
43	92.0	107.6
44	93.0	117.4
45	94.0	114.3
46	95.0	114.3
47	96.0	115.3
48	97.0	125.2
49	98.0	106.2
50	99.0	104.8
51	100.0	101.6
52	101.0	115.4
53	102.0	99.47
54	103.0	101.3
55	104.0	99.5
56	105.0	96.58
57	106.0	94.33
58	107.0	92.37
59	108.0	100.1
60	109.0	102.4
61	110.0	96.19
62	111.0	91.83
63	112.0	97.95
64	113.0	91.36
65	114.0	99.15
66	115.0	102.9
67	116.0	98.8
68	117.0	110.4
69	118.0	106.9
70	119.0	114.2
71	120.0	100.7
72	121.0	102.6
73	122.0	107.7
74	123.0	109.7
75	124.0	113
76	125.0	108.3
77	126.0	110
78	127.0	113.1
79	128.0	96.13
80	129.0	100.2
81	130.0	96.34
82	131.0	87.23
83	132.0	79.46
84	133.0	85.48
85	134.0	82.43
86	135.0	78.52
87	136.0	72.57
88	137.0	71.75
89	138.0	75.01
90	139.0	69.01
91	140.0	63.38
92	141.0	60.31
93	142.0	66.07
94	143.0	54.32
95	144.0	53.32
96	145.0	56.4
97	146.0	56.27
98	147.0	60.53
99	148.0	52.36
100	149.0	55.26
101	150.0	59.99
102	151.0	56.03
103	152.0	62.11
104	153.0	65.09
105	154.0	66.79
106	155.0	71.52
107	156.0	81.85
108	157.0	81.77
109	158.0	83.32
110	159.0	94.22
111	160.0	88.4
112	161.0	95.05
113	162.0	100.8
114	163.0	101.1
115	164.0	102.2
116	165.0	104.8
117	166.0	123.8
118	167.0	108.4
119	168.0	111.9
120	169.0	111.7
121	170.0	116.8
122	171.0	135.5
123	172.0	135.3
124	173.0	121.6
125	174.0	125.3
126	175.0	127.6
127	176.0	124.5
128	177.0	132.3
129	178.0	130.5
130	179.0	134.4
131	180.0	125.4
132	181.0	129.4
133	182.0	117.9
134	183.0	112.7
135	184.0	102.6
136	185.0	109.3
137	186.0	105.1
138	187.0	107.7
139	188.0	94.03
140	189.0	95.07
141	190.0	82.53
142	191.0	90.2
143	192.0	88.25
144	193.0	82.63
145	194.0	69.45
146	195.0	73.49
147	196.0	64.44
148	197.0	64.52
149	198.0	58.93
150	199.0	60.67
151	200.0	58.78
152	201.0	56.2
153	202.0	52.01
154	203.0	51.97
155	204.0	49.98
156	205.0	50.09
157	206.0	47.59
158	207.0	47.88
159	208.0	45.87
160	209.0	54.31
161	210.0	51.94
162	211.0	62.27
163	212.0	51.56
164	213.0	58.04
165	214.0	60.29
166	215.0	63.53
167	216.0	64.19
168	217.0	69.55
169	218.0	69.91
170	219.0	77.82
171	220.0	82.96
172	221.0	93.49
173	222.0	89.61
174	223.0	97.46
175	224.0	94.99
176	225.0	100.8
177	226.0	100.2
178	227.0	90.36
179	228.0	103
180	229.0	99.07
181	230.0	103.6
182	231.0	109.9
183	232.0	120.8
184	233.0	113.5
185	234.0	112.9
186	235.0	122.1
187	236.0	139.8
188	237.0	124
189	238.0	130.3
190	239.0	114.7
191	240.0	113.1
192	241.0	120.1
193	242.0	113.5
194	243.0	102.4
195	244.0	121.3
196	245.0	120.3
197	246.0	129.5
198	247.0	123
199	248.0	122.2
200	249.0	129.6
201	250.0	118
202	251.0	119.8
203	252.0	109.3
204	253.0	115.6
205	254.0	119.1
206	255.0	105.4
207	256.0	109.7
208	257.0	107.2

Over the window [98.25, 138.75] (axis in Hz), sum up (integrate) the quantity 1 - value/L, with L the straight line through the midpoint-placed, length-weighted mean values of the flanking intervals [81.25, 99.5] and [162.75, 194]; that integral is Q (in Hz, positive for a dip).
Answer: 6.29 Hz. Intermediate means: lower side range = 117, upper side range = 112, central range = 97.6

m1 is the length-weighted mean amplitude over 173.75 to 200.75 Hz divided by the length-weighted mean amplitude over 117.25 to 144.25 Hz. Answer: 1.11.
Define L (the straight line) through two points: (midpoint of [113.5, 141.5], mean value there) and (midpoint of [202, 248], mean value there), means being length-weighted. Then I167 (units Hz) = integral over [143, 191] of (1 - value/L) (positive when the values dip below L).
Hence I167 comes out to -2.5 Hz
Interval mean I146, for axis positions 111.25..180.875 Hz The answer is 93.5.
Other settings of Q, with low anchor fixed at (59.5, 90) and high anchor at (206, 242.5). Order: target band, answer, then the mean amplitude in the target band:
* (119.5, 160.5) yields 9.4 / 79.2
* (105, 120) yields 1.0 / 99.8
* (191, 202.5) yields 3.3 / 67.3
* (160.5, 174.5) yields -2.2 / 114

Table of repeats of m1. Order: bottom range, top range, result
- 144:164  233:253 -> 1.64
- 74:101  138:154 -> 0.51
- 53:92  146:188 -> 0.90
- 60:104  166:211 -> 0.82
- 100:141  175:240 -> 0.93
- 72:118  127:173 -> 0.75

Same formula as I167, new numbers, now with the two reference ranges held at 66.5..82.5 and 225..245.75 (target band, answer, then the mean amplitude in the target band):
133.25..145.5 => 5.0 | 67.3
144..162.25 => 6.9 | 70.6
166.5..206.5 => 6.4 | 95.4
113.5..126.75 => 0.8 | 107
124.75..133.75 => 1.3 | 96.6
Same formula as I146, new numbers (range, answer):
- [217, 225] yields 86.4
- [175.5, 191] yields 113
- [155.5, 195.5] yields 106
